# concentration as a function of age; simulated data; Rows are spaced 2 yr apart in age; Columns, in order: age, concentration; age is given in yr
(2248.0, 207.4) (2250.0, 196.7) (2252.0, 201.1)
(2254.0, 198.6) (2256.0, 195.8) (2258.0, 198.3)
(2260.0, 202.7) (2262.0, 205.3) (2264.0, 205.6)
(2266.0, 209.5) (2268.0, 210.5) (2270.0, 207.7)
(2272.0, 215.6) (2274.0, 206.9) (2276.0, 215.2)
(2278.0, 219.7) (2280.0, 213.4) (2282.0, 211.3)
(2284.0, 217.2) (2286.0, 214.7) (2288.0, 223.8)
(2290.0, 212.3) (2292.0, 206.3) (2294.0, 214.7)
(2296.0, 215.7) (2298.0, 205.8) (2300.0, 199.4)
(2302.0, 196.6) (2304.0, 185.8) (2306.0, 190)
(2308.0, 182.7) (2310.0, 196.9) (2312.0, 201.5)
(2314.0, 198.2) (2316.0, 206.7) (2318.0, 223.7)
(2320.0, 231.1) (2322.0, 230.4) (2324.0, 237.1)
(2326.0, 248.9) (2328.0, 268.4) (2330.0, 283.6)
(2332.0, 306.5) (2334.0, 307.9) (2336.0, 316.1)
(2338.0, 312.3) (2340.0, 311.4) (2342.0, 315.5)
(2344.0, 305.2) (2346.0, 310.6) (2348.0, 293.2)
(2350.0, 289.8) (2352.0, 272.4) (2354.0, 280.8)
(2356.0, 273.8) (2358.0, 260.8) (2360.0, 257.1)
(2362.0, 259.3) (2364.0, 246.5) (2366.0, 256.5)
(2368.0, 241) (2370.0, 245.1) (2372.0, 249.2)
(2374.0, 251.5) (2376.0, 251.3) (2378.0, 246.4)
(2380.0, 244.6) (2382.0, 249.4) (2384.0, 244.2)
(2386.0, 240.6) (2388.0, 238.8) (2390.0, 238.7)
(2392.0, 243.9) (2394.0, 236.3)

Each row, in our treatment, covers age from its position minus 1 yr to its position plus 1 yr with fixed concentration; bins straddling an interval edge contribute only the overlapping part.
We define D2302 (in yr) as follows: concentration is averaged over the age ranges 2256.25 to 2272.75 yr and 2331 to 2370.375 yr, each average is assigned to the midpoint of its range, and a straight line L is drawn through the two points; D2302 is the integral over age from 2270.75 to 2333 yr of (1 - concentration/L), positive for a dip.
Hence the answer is 5.4 yr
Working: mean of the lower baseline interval 206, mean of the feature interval 219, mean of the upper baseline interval 284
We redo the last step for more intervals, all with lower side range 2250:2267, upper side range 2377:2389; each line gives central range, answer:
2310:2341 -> -4.4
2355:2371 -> -1.2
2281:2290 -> -0.2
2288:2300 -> 0.2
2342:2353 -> -3.0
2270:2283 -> -0.3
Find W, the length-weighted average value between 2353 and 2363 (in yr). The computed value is 266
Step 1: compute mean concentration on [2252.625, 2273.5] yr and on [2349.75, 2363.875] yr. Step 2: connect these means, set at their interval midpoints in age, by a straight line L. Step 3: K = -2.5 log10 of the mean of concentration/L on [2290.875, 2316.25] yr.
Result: 0.16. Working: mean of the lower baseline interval 205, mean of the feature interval 200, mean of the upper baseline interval 268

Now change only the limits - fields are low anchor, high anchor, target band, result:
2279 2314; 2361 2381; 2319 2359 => -0.22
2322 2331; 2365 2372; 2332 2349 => -0.21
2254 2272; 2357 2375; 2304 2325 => 0.10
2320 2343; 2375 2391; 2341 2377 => -0.03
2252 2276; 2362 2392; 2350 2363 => -0.13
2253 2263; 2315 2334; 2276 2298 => 0.04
